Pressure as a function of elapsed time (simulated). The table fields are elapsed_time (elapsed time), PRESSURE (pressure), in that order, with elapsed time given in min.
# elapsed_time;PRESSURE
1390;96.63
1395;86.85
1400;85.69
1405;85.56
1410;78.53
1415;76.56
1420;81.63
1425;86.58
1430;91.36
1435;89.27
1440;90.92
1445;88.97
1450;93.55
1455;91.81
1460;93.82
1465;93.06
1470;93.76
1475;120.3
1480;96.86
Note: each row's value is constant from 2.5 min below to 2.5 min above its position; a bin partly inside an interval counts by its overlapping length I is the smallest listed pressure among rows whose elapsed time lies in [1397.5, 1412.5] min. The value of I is 78.53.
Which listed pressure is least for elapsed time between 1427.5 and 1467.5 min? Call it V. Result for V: 88.97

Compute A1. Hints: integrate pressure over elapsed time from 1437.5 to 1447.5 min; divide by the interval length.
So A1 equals 89.9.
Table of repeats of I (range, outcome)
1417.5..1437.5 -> 81.63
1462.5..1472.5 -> 93.06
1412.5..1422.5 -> 76.56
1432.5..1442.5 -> 89.27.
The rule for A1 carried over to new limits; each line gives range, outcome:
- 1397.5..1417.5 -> 81.6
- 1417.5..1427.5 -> 84.1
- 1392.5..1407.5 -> 86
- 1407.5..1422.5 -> 78.9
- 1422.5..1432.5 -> 89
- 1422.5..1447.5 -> 89.4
